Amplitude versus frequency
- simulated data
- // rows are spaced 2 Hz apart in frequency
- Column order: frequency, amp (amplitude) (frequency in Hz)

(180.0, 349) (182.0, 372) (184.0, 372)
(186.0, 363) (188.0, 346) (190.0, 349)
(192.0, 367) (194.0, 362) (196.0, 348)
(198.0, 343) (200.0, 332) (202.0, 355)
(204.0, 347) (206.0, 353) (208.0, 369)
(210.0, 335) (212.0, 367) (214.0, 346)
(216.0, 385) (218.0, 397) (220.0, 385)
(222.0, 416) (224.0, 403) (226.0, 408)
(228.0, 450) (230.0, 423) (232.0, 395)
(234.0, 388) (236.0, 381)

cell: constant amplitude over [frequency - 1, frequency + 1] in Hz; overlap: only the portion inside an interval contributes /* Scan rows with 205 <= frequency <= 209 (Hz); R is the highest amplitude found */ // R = 369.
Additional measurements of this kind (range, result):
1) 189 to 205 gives 367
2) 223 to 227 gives 408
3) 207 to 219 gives 397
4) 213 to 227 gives 416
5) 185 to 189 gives 363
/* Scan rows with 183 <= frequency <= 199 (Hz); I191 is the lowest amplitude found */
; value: 343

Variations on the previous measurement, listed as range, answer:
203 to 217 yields 335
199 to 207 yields 332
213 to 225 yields 346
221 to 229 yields 403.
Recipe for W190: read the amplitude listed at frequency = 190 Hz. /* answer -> 349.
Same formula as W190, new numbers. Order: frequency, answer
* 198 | 343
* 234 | 388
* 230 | 423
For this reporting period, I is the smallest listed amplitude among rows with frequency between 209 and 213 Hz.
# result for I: 335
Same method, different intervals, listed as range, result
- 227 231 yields 423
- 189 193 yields 349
